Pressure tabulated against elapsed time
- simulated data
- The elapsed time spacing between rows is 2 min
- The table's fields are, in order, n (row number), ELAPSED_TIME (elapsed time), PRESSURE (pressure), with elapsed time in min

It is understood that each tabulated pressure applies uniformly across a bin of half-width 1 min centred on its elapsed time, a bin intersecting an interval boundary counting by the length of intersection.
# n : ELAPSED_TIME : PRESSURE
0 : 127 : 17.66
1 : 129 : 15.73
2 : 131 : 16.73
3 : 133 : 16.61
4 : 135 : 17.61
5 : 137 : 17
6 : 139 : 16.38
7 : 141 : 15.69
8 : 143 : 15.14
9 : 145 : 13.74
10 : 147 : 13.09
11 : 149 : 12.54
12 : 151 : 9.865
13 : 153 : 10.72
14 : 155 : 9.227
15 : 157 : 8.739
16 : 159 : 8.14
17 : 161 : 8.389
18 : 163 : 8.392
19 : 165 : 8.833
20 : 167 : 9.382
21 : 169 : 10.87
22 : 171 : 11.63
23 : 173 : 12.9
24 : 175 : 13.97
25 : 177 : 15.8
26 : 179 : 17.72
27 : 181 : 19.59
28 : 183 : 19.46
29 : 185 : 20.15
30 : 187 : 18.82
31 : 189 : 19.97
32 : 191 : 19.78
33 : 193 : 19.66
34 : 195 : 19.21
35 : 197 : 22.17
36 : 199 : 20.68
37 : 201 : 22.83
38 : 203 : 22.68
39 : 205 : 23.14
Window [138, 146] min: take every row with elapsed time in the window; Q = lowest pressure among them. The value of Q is 13.74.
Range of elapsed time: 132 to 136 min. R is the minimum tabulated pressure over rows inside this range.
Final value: 16.61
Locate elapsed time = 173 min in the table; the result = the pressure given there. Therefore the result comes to 12.9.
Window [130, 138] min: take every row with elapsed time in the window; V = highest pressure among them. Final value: 17.61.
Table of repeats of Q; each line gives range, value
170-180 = 11.63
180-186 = 19.46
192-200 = 19.21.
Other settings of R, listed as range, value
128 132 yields 15.73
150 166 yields 8.14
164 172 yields 8.833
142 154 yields 9.865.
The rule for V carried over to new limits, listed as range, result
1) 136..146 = 17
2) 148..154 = 12.54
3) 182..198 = 22.17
